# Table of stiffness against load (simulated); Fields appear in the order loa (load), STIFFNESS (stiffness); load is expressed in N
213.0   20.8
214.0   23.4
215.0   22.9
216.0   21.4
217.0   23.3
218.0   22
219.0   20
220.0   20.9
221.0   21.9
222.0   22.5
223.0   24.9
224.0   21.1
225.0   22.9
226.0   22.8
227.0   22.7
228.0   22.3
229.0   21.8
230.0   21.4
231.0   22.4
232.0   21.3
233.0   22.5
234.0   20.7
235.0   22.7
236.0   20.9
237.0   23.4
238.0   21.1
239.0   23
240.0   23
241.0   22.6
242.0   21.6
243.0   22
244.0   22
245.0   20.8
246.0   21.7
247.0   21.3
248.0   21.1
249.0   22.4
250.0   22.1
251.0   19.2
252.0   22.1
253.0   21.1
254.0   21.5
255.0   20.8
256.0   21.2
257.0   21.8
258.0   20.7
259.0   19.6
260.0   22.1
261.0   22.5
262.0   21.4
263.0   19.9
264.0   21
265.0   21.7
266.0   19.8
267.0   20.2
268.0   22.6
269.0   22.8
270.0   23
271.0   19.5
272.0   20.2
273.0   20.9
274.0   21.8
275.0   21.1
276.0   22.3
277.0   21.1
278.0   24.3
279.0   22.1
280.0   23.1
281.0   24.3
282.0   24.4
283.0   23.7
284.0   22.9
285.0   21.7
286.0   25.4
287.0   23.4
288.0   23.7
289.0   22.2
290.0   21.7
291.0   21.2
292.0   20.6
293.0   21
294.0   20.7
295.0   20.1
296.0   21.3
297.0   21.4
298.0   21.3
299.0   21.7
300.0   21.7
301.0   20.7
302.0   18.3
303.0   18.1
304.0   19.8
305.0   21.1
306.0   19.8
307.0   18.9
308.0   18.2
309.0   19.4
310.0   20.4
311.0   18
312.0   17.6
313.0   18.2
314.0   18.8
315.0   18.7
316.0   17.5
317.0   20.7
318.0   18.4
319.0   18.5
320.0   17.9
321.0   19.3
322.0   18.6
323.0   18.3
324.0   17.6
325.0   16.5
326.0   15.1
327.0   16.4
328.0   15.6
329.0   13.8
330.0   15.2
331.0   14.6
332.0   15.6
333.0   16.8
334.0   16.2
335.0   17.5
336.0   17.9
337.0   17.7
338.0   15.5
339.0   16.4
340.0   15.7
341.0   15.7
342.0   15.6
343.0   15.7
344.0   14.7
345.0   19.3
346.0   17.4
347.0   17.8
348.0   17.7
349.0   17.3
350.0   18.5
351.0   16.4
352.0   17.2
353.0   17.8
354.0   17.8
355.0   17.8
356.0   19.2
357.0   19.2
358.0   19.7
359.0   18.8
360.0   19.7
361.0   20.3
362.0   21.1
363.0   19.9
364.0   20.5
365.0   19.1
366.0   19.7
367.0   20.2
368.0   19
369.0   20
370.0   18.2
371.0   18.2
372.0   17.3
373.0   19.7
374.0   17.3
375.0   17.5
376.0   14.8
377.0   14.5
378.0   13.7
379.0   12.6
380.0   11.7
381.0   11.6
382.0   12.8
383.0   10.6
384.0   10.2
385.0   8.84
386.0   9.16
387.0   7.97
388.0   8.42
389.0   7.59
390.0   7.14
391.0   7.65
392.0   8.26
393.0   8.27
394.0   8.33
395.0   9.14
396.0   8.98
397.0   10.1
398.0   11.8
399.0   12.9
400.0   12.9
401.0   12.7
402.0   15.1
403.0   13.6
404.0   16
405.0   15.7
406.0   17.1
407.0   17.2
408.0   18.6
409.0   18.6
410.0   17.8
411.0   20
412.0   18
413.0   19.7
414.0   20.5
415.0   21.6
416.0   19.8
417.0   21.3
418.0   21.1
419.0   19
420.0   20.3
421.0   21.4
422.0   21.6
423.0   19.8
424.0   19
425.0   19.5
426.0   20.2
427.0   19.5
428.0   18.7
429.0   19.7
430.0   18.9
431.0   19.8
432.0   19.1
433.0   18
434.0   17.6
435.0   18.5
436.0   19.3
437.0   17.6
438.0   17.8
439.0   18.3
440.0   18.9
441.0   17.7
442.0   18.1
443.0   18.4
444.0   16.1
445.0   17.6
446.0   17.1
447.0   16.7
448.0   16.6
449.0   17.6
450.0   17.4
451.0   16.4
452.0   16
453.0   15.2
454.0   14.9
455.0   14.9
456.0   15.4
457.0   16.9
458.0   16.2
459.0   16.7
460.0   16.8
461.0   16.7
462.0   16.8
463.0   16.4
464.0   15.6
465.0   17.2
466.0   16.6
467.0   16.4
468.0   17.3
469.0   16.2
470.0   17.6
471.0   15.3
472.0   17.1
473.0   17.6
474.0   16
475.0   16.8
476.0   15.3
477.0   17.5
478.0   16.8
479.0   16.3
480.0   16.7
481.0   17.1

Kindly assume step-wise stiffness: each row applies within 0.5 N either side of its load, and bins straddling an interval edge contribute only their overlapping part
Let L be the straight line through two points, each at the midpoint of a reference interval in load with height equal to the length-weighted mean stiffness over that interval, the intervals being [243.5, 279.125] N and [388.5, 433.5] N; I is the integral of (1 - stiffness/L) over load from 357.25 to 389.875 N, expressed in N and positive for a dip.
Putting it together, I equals 3.79 N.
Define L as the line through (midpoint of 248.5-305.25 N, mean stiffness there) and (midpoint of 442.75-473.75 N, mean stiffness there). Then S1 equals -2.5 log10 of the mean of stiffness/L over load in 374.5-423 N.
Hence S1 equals 0.25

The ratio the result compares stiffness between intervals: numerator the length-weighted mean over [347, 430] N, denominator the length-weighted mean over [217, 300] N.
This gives 0.74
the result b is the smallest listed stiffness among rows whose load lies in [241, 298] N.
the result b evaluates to 19.2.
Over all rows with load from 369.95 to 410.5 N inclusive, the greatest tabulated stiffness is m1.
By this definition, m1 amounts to 19.7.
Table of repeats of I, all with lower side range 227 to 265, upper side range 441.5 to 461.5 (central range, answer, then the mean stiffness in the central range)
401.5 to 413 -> 0.31 N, 17.2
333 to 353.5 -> 2.49 N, 16.9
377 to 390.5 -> 5.86 N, 10.3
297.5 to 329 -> 2.07 N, 18.7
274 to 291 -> -1.77 N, 22.9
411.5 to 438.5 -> -3.59 N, 19.5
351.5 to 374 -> -0.38 N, 19.1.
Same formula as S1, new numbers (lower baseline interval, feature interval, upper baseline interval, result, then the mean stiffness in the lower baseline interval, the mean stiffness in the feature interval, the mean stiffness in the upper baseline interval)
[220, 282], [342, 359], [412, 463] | 0.13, 21.8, 17.7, 18.2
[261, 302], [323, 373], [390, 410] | -0.06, 21.8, 17.6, 12.8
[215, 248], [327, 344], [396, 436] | 0.23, 22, 15.9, 17.9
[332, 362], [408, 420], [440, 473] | -0.16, 17.5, 19.7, 16.7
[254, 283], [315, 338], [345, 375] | 0.16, 21.7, 17.1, 18.7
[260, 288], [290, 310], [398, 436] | 0.06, 22.1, 20.3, 18.3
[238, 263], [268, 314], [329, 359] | -0.09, 21.5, 21.2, 17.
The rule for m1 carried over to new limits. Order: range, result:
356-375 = 21.1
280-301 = 25.4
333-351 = 19.3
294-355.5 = 21.7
